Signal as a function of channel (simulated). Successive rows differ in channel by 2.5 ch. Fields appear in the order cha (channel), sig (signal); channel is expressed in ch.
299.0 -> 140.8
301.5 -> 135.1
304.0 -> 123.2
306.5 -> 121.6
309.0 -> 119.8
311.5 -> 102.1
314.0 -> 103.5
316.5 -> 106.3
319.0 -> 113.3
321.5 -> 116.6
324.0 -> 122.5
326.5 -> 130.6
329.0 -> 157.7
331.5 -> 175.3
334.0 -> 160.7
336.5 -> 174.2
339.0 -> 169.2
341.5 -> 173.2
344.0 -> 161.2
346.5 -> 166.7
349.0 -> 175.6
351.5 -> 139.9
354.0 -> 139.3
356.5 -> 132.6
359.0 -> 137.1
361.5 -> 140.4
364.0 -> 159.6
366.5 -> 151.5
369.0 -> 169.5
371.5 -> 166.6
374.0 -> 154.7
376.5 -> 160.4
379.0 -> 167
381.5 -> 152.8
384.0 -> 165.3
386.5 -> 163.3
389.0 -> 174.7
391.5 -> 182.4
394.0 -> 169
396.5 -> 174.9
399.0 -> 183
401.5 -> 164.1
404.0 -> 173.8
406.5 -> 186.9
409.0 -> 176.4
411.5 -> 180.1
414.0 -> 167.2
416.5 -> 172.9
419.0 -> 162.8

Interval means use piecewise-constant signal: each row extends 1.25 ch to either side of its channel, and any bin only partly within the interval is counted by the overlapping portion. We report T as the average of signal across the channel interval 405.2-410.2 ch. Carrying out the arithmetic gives 182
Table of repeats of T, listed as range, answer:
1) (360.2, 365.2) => 150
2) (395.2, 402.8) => 174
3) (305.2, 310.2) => 121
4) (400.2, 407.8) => 175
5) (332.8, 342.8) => 169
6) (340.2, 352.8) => 163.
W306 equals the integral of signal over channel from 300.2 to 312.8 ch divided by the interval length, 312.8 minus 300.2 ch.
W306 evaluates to 120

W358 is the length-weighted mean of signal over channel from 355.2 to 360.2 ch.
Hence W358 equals 135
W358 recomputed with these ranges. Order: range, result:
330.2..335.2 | 168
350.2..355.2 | 140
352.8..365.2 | 142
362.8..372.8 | 162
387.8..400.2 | 177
